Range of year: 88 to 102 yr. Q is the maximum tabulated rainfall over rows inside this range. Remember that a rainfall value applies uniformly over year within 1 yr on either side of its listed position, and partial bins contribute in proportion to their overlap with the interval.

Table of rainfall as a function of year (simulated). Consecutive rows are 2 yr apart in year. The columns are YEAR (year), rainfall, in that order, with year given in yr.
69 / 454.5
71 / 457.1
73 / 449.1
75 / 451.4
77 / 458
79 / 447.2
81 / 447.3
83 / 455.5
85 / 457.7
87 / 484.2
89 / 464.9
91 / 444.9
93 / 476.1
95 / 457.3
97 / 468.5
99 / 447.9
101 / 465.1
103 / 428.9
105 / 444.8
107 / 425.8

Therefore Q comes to 476.1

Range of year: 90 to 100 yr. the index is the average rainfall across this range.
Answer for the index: 459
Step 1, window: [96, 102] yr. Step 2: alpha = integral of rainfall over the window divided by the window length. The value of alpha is 460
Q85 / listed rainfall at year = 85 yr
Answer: 457.7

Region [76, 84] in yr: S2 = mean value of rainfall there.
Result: 452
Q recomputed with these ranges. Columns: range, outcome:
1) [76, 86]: 458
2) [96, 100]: 468.5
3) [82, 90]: 484.2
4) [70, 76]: 457.1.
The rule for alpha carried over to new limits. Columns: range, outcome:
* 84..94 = 466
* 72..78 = 453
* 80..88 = 461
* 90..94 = 460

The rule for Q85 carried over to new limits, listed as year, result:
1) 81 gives 447.3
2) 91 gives 444.9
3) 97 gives 468.5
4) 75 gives 451.4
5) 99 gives 447.9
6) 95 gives 457.3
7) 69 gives 454.5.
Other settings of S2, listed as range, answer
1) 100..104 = 447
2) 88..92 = 455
